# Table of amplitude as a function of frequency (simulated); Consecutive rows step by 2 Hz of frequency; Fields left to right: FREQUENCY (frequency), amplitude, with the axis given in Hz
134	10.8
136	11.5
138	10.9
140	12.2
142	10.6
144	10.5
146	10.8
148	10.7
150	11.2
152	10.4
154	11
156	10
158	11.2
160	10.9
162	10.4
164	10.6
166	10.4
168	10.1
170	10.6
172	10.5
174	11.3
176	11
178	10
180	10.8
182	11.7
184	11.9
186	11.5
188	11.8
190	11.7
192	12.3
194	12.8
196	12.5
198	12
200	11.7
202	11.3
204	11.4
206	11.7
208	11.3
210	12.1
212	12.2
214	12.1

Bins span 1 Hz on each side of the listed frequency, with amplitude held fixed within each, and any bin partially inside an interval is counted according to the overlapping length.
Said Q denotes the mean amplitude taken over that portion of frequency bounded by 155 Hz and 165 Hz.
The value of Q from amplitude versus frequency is 10.6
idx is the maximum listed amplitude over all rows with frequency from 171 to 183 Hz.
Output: 11.7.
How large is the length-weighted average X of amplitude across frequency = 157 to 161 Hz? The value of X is 11.1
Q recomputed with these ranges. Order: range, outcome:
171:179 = 10.7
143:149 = 10.7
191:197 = 12.5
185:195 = 12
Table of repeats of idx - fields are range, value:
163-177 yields 11.3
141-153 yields 11.2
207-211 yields 12.1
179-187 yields 11.9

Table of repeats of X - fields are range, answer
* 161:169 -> 10.4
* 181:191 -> 11.7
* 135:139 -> 11.2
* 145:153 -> 10.8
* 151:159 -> 10.6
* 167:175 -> 10.6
